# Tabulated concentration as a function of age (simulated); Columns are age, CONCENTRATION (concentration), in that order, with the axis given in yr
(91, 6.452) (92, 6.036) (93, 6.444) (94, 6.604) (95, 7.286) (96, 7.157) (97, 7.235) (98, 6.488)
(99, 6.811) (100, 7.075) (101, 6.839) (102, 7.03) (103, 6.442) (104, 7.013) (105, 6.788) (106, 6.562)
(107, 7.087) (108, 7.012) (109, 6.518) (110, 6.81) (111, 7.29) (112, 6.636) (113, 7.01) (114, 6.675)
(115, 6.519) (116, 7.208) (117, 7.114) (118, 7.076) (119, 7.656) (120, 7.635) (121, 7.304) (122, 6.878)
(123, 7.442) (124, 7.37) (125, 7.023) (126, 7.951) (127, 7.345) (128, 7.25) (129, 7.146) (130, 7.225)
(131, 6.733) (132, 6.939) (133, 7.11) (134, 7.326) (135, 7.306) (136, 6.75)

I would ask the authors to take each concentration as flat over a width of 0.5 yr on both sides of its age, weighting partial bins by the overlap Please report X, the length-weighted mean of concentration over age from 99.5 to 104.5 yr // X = 6.88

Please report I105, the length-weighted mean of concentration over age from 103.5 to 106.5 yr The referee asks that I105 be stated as 6.79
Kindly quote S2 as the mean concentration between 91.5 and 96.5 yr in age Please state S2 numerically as 6.71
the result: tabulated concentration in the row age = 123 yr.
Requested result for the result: 7.442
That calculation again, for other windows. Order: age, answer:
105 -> 6.788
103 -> 6.442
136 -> 6.75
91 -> 6.452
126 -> 7.951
